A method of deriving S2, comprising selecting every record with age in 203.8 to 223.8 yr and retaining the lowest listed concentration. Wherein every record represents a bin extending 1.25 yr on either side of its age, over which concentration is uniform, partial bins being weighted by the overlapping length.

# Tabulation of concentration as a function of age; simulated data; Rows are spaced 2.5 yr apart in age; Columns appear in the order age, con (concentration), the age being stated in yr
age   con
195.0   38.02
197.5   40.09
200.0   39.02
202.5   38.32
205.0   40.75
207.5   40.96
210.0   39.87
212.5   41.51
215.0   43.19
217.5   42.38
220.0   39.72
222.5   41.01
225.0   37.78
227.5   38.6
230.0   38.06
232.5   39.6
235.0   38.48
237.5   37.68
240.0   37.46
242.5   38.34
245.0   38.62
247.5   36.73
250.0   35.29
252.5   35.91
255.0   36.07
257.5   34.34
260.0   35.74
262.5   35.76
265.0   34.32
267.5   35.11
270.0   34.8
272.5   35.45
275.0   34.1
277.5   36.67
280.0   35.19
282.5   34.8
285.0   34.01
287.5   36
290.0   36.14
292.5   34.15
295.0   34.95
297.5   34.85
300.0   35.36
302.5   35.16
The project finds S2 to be 39.72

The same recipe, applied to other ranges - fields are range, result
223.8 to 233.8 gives 37.78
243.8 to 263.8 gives 34.34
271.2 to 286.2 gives 34.01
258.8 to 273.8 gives 34.32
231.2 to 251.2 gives 35.29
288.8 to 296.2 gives 34.15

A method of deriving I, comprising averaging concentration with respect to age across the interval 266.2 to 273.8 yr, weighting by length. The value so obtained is 35.1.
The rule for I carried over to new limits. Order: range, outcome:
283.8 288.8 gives 35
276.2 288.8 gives 35.3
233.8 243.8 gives 38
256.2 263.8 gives 35.3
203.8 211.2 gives 40.5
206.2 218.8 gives 41.6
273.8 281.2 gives 35.3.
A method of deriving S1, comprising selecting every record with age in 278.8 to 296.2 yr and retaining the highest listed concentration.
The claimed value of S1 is 36.14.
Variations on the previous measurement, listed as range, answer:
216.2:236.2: 42.38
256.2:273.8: 35.76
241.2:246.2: 38.62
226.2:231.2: 38.6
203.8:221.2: 43.19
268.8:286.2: 36.67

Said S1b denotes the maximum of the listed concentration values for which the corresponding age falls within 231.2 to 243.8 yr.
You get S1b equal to 39.6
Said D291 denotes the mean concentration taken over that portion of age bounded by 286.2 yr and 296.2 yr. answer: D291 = 35.3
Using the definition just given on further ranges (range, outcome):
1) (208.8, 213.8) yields 40.7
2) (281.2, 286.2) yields 34.4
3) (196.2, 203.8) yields 39.1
